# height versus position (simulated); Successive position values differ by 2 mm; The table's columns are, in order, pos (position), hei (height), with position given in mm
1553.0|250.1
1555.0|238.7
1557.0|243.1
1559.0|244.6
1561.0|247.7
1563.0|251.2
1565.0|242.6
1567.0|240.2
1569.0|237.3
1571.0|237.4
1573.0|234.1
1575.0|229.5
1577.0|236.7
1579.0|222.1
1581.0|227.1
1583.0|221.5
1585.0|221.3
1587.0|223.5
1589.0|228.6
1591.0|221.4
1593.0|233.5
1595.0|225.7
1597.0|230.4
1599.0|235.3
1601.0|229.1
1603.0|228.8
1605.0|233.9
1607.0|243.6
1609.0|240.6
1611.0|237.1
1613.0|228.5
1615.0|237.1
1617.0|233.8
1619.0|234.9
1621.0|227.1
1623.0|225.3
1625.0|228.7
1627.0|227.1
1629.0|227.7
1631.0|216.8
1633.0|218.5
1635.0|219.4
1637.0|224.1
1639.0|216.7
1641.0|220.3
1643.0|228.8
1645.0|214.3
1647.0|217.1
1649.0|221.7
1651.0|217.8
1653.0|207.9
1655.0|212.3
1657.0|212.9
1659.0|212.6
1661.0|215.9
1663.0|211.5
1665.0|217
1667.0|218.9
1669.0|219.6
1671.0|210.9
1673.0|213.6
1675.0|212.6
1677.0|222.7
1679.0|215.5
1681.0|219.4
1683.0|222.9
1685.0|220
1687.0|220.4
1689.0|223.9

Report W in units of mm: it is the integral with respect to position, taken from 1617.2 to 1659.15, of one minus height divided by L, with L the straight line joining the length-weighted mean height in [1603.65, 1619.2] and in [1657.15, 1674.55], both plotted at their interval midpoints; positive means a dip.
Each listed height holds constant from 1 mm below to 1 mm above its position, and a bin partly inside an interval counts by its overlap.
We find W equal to 0.9 mm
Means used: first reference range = 236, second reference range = 215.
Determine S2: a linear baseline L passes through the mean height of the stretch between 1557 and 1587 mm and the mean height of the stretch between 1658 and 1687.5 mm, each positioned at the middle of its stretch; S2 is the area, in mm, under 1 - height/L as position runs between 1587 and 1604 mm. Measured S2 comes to 0.15 mm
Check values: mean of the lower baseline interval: 235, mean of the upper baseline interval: 217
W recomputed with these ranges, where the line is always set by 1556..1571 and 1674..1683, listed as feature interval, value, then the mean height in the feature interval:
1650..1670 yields 0.7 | 215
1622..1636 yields 0.3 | 223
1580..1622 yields 0.8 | 231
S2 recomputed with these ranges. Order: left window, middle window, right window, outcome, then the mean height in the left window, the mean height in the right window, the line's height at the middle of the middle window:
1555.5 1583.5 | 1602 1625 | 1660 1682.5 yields -0.54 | 237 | 216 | 228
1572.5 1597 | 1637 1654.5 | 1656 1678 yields 0.01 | 227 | 215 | 218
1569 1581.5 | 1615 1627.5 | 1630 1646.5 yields -0.40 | 232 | 220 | 223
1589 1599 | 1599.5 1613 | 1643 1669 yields -0.54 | 229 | 216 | 226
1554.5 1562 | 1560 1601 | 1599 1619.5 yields 1.31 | 244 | 235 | 240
